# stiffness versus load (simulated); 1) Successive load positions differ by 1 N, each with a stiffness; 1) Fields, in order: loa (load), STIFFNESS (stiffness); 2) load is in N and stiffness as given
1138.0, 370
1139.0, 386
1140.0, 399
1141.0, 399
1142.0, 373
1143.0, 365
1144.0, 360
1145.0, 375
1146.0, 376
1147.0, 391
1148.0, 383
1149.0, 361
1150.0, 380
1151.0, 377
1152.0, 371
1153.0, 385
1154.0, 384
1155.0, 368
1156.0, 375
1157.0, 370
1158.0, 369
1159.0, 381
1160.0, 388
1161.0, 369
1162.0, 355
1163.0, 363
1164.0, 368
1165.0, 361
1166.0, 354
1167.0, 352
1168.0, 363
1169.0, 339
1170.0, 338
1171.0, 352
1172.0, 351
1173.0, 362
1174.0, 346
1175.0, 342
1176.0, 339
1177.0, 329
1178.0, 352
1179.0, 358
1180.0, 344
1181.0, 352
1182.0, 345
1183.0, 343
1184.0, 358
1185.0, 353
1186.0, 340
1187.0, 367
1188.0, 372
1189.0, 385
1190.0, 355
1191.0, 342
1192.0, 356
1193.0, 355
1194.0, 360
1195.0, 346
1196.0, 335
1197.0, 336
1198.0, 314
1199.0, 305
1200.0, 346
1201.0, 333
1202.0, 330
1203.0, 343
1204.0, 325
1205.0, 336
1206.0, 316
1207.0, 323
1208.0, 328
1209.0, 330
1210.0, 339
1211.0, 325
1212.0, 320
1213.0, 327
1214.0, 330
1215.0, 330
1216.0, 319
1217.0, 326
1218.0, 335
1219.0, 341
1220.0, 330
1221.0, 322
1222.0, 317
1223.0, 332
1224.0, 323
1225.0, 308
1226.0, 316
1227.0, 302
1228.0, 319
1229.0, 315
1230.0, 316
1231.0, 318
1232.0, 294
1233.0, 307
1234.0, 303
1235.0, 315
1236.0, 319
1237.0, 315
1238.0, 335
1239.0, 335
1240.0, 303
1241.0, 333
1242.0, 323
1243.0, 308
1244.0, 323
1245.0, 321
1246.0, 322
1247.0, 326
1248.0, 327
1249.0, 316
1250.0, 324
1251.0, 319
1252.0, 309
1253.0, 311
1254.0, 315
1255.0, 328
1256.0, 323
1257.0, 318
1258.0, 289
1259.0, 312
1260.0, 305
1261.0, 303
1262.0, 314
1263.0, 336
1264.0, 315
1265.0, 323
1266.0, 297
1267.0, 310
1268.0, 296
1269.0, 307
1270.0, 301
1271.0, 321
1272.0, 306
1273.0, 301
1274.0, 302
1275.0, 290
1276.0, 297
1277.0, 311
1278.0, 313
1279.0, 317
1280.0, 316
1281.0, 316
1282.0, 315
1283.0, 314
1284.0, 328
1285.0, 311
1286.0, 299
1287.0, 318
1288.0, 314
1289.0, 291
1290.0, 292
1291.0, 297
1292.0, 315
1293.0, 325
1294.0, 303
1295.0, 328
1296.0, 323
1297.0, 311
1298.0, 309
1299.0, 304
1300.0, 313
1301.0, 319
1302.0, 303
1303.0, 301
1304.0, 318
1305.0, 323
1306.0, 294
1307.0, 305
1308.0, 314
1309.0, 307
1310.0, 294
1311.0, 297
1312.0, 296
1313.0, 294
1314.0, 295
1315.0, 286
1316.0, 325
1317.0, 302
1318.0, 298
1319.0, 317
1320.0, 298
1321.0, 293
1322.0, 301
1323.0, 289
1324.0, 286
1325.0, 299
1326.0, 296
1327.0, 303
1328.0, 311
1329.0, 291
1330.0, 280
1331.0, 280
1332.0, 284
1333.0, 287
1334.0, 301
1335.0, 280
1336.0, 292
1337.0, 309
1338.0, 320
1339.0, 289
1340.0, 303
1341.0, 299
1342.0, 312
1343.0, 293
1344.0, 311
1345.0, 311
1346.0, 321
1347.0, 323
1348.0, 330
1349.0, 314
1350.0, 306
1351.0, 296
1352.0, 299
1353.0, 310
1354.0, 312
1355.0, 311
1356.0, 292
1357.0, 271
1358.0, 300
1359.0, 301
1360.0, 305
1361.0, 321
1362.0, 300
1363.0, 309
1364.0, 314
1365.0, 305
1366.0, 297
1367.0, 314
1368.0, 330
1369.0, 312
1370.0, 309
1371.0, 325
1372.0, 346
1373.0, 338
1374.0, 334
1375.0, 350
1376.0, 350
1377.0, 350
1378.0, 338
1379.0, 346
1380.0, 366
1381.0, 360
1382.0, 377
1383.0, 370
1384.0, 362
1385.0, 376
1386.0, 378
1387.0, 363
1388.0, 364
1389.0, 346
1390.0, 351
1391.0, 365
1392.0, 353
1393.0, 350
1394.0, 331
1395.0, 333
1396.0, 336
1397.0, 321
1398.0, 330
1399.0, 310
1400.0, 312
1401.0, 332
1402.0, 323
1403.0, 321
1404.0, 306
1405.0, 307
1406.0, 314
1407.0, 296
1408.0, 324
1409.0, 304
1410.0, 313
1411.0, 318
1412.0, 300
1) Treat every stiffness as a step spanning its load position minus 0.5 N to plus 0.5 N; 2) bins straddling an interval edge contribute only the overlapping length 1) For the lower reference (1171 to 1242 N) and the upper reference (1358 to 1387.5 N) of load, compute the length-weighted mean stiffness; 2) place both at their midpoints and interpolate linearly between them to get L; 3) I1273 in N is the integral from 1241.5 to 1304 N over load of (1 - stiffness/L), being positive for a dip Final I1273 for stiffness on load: 4.1 N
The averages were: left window 333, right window 335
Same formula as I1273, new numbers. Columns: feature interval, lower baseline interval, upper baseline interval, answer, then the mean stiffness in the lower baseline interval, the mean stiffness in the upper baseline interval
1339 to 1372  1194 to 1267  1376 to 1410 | 2.7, 321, 340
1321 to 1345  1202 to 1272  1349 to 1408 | 2.1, 319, 328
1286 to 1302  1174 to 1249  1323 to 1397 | 0.7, 331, 320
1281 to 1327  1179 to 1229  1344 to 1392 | 3.6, 335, 329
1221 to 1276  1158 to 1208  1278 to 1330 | 1.9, 349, 306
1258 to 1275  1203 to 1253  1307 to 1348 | 0.3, 321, 300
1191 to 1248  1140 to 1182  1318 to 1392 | 4.0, 364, 318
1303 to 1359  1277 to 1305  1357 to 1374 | 2.0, 312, 313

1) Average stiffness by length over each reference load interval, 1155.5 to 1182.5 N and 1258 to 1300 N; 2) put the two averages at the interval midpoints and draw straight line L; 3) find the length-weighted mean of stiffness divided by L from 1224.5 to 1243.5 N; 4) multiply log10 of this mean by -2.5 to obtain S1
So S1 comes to 0.05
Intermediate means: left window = 356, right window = 310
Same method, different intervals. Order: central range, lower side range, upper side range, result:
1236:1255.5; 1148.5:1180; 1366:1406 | 0.105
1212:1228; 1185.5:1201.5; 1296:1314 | 0.044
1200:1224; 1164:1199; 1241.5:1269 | 0.021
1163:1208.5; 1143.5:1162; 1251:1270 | 0.031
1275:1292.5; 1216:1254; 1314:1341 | -0.006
